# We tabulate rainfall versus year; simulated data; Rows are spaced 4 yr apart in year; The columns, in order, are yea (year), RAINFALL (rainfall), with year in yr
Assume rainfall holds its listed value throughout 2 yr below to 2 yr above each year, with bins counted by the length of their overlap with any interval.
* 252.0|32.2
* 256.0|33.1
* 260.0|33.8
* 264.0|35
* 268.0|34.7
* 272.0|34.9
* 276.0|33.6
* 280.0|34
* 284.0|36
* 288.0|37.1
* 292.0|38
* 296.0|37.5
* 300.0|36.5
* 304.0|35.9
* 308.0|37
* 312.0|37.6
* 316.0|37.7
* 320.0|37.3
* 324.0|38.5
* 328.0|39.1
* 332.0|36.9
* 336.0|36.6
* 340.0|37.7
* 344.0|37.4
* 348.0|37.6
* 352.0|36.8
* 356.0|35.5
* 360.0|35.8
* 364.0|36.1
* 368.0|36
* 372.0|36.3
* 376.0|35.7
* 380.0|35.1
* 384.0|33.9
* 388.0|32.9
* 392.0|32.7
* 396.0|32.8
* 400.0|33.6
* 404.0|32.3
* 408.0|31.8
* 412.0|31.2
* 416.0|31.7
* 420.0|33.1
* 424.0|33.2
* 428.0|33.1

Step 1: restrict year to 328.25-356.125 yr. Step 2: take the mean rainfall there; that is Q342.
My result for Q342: 37.2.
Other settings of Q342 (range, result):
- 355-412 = 34.2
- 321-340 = 37.7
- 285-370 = 37.1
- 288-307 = 37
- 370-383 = 35.6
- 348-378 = 36.1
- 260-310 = 35.8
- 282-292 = 36.8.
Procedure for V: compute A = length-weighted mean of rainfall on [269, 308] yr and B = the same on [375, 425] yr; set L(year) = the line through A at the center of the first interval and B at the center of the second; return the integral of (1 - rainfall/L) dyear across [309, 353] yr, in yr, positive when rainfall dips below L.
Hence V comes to -3.4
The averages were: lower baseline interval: 36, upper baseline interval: 33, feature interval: 37.6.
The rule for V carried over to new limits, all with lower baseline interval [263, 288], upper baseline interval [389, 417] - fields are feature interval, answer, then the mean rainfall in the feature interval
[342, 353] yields -1.3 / 37.3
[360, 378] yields -1.6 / 36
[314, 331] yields -2.1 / 38.1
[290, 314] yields -1.9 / 37.1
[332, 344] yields -1.3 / 37.1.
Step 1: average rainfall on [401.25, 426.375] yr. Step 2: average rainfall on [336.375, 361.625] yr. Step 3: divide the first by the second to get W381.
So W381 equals 0.88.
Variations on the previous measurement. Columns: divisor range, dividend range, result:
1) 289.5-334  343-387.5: 0.96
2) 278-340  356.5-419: 0.91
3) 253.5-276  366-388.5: 1.03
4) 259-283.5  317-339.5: 1.09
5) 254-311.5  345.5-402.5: 0.99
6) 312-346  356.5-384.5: 0.95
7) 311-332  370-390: 0.92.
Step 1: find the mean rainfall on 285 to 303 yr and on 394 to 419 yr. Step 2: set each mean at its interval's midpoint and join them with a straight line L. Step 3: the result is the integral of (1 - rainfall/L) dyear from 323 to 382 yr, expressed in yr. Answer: -3.6 yr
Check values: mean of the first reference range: 37.1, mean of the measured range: 36.7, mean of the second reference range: 32.3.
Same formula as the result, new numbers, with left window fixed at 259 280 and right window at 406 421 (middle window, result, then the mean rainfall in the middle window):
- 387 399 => -0.2 yr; 32.9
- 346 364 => -1.9 yr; 36.4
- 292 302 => -1.0 yr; 37.2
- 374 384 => -0.8 yr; 35.1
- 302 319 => -1.7 yr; 37.1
